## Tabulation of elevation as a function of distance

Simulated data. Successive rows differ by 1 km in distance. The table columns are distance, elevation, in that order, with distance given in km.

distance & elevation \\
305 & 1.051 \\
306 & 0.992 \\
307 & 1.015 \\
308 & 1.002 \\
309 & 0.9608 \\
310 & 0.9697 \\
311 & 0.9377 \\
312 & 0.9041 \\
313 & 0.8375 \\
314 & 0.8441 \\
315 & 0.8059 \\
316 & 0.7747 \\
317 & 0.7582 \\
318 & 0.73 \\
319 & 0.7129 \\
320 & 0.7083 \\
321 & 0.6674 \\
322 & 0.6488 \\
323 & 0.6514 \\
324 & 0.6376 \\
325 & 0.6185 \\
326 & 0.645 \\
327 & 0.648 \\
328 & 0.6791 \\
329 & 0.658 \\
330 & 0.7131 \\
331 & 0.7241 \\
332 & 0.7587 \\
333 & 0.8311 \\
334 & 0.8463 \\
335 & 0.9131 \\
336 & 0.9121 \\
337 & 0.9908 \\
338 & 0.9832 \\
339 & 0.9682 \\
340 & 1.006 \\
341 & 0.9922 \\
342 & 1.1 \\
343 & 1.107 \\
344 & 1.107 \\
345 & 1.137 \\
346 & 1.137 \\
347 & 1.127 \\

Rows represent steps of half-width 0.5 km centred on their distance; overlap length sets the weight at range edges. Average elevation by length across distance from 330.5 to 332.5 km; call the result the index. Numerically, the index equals 0.741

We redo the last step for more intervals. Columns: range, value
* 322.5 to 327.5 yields 0.64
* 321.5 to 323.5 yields 0.65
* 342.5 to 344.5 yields 1.11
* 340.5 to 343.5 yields 1.07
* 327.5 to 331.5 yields 0.694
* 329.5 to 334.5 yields 0.775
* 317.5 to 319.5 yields 0.721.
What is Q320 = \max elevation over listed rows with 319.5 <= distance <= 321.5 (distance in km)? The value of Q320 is 0.7083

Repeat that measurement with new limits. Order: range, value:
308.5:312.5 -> 0.9697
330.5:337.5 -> 0.9908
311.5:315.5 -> 0.9041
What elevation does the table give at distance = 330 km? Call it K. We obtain 0.7131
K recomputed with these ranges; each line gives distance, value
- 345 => 1.137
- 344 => 1.107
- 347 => 1.127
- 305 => 1.051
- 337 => 0.9908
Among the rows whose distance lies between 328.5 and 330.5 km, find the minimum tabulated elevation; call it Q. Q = 0.658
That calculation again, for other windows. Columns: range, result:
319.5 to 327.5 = 0.6185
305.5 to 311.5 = 0.9377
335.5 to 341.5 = 0.9121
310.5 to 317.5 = 0.7582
